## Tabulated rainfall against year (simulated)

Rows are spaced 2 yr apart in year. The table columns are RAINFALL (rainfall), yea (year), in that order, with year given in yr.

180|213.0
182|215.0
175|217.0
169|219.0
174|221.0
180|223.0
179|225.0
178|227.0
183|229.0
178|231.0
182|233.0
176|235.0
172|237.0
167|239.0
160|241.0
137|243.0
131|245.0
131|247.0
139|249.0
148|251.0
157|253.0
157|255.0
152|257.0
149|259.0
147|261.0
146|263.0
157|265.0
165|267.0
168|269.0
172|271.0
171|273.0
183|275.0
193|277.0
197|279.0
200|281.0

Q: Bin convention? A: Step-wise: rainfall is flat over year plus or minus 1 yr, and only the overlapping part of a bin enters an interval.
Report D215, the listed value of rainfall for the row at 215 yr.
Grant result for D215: 182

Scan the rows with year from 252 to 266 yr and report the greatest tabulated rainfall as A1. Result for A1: 157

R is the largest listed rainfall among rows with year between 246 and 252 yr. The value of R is 148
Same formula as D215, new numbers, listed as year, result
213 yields 180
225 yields 179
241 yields 160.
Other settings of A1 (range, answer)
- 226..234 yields 183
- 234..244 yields 176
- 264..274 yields 172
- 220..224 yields 180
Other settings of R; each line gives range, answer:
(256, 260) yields 152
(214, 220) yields 182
